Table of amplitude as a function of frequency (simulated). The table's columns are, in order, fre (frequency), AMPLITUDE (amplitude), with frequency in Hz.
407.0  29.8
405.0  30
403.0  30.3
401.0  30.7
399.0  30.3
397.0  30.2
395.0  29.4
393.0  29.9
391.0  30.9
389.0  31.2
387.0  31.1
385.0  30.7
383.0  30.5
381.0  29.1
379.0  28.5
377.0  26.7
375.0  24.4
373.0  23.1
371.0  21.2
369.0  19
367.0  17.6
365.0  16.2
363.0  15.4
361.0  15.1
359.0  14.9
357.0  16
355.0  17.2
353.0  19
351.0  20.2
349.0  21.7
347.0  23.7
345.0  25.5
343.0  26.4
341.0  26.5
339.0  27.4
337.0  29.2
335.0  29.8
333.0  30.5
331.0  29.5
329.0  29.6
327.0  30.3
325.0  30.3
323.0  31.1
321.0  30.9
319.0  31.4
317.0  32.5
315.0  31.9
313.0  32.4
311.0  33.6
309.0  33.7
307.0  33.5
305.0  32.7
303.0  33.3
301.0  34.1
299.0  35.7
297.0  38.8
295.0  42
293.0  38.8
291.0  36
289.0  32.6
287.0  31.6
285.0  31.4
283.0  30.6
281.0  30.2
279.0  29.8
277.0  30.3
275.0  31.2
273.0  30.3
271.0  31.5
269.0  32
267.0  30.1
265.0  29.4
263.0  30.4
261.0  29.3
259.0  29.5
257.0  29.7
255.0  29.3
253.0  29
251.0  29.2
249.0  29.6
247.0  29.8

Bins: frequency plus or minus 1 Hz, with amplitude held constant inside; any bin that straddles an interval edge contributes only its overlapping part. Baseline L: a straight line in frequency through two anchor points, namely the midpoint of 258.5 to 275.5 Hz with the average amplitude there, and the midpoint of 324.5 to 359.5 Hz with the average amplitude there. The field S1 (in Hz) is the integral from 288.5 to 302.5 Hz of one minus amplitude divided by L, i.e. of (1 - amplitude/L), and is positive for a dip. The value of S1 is -4.23 Hz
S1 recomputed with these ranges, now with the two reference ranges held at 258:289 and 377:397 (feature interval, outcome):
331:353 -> 3.1 Hz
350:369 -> 8.3 Hz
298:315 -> -1.7 Hz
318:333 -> -0.1 Hz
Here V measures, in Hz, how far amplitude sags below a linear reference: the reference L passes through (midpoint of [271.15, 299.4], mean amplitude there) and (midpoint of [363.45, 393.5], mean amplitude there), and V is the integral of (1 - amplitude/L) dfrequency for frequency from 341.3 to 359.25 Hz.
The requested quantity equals 4.6 Hz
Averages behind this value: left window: 33.4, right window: 25.7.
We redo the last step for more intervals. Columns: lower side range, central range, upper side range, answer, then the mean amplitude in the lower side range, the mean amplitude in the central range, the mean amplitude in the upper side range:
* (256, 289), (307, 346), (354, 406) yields -3.4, 30.5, 30.2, 25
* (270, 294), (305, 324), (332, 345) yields -1.7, 32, 32.4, 28.1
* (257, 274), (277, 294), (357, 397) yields -1.9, 30.3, 32.5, 24.4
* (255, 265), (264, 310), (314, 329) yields -4.1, 29.6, 33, 31.1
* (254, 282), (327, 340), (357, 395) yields -1.4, 30.2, 29.4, 24.1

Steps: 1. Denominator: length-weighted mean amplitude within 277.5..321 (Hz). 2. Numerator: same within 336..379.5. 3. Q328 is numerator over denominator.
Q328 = 0.6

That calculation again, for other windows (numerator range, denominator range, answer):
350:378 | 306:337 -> 0.61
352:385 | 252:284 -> 0.70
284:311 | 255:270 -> 1.16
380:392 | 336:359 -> 1.35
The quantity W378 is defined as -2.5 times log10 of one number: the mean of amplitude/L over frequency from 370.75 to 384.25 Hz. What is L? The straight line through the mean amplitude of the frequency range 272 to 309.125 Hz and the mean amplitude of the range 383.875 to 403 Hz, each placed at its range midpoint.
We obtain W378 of 0.165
